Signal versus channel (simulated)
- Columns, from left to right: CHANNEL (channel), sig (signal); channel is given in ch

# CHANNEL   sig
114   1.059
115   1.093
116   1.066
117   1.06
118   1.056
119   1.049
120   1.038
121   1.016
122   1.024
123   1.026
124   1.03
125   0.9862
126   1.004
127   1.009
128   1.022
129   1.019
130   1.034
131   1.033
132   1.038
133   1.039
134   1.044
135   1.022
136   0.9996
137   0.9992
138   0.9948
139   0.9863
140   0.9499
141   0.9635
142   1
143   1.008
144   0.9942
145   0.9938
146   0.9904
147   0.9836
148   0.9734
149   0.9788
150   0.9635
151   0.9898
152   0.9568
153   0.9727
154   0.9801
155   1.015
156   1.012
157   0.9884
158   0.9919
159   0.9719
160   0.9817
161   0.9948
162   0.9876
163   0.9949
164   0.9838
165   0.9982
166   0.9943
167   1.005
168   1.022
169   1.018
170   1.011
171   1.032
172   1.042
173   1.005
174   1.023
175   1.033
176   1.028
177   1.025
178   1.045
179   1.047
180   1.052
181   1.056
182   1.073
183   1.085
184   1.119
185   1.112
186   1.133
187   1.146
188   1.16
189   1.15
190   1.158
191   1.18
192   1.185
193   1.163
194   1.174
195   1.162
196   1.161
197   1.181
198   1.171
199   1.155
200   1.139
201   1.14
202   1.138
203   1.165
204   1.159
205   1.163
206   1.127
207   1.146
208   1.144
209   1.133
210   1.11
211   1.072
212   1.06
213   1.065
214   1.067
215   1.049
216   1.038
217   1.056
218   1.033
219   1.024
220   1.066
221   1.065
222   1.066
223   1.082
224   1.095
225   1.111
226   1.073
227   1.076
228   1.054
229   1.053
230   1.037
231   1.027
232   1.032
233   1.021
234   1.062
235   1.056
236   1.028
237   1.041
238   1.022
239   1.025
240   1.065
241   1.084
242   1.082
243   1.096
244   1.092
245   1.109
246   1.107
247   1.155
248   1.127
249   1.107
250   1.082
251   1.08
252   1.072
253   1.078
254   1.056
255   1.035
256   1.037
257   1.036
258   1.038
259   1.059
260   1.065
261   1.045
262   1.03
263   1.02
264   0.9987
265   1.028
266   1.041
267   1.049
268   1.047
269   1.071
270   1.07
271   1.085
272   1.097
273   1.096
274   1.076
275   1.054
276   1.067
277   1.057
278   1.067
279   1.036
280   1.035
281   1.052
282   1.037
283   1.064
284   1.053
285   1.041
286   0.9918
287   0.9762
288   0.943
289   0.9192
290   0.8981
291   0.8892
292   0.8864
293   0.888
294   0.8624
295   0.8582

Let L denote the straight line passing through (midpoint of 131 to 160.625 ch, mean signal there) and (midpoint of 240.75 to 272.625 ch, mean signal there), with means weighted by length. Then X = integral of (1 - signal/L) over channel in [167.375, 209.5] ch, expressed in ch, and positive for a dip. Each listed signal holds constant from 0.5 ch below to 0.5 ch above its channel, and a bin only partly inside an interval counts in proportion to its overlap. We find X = -3.54 ch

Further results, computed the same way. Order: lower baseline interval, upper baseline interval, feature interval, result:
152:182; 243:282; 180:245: -3.9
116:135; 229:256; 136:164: 1.4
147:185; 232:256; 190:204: -1.7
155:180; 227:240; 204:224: -1.0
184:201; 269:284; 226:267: 1.4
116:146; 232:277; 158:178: 0.4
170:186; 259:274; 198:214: -1.1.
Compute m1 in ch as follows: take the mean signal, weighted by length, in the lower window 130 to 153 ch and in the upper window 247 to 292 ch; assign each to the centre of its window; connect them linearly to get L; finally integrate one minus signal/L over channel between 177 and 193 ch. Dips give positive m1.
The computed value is -1.6 ch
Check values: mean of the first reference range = 0.996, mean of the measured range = 1.11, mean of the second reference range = 1.04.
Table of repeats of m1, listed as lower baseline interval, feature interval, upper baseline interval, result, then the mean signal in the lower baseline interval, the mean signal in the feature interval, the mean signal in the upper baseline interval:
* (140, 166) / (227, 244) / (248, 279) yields -0.2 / 0.986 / 1.05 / 1.06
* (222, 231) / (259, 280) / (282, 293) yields -1.2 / 1.07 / 1.05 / 0.966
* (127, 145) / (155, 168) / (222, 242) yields 0.3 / 1.01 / 0.994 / 1.06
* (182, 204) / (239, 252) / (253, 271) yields -0.3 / 1.15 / 1.09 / 1.04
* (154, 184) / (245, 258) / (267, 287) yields -0.4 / 1.02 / 1.08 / 1.06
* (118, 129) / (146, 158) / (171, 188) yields 0.7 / 1.02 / 0.984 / 1.07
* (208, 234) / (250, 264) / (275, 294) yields -0.4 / 1.06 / 1.05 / 0.993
